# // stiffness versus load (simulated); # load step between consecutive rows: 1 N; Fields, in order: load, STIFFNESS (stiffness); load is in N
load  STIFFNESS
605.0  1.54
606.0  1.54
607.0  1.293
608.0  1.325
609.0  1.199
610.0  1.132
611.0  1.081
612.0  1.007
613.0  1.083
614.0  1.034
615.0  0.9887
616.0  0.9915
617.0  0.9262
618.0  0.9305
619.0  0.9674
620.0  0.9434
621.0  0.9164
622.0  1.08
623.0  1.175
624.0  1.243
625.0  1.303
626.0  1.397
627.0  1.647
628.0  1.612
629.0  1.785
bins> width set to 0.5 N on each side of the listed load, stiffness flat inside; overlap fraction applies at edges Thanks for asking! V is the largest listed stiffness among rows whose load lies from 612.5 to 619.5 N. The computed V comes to 1.083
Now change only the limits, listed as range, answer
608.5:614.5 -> 1.199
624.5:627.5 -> 1.647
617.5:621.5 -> 0.9674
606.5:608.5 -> 1.325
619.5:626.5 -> 1.397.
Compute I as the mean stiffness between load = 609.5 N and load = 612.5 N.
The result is 1.07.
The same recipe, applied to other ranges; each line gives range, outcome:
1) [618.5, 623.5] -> 1.02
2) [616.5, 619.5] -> 0.941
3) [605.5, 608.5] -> 1.39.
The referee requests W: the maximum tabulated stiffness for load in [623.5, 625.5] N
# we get 1.303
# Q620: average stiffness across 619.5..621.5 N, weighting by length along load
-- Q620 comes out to 0.93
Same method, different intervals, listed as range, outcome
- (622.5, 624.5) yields 1.21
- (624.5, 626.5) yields 1.35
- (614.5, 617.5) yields 0.969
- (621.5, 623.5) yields 1.13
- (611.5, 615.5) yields 1.03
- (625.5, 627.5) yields 1.52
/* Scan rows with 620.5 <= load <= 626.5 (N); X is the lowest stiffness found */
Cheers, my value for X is 0.9164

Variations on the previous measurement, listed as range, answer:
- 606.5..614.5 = 1.007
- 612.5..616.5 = 0.9887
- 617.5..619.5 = 0.9305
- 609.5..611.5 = 1.081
